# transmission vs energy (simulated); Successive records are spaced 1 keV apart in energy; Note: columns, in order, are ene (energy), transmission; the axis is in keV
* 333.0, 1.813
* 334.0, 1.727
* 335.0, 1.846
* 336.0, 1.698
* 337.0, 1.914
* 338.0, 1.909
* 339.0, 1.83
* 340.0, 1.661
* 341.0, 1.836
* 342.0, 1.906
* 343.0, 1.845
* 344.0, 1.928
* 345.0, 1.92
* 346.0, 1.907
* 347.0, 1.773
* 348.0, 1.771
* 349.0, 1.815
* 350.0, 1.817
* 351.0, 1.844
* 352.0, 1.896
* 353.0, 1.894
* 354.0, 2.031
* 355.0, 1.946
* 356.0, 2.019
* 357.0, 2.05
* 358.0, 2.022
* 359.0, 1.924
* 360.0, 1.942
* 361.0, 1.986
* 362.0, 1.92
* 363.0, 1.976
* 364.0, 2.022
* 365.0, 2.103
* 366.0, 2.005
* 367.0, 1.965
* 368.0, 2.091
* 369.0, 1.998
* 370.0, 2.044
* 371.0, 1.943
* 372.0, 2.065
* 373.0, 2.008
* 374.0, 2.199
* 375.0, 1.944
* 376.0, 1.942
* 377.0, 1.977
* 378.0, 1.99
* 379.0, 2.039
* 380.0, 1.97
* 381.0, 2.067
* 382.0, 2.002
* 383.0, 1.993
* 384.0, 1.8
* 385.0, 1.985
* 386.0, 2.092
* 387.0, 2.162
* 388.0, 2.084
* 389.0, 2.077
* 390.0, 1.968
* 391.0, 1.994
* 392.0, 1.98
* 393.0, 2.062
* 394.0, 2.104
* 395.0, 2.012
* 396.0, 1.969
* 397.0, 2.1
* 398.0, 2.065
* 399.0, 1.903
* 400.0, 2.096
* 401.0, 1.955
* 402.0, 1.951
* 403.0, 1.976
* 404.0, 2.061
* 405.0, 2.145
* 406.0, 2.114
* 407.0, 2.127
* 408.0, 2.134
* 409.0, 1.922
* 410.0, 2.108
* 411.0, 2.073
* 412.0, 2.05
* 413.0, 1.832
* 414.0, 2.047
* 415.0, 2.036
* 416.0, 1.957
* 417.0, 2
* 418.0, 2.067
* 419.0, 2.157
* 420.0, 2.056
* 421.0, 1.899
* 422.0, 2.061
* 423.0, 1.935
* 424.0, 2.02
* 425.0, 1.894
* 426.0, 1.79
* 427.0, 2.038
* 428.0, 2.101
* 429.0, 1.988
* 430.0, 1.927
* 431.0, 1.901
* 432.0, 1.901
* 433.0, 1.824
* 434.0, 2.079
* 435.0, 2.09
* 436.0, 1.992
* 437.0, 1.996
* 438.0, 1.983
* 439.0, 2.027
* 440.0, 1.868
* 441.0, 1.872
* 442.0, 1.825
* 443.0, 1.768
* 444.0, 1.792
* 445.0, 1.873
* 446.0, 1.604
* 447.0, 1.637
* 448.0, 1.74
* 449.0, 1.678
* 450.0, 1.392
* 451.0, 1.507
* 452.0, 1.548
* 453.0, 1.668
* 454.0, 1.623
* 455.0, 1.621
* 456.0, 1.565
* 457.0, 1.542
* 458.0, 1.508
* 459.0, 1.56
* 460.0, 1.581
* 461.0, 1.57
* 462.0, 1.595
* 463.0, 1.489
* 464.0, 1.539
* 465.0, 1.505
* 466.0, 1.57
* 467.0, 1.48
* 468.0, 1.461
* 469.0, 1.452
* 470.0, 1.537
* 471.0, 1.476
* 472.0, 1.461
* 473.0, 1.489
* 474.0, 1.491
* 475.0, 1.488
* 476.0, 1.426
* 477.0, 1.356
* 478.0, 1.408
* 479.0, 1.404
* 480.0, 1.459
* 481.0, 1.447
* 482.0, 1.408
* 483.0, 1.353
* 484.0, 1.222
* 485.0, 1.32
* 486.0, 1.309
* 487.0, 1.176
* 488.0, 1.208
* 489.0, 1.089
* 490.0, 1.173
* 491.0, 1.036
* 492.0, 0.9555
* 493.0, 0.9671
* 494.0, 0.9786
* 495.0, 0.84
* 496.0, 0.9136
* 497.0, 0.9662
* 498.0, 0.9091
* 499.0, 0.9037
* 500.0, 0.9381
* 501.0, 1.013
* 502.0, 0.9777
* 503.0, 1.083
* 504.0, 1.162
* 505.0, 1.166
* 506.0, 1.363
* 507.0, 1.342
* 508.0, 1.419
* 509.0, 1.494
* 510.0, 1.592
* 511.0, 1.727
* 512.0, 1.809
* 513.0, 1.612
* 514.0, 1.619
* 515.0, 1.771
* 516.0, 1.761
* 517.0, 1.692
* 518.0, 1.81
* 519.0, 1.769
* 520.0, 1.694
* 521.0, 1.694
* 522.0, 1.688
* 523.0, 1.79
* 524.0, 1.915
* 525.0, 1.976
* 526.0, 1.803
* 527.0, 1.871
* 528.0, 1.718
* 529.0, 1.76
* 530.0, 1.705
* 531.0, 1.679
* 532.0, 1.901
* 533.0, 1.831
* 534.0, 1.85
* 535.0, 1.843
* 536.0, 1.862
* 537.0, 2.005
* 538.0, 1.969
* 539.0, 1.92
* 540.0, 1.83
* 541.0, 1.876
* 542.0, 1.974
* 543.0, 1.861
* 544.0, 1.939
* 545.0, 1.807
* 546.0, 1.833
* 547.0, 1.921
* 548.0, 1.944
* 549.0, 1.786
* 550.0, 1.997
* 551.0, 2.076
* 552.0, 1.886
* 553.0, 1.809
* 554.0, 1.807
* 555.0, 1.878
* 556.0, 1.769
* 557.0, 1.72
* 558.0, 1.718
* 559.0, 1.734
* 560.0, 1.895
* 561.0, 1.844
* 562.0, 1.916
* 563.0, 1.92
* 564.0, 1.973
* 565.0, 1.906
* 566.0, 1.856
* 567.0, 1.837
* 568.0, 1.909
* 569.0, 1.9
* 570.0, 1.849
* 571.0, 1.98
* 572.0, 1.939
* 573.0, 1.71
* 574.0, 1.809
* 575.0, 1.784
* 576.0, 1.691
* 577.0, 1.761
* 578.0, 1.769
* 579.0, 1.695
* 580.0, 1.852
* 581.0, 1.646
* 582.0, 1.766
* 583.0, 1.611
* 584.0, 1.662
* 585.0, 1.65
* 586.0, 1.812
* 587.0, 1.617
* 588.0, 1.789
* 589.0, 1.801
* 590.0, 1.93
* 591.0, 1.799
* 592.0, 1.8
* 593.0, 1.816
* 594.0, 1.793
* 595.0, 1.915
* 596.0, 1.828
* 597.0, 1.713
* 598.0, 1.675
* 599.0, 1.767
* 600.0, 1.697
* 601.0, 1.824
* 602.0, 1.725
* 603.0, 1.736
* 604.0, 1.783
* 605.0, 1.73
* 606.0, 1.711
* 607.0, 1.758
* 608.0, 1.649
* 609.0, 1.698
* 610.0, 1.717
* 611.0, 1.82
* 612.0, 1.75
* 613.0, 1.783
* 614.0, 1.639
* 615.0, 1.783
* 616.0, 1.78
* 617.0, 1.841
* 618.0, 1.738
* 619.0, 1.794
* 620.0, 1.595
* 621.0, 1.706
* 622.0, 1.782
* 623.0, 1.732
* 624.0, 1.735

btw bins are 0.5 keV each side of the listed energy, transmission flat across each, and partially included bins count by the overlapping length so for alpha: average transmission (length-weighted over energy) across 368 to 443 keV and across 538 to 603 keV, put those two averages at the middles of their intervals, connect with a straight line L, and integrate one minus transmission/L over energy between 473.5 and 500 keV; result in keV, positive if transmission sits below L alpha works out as 10.0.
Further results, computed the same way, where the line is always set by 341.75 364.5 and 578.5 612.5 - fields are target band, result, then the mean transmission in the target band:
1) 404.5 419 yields -1.30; 2.05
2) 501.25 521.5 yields 3.22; 1.52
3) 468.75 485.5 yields 3.75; 1.42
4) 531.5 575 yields -2.26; 1.87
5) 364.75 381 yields -0.95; 2.02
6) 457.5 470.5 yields 2.23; 1.53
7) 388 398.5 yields -0.80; 2.04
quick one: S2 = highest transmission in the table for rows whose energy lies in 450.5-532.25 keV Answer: 1.976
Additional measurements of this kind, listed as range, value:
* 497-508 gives 1.419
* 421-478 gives 2.101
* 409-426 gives 2.157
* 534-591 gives 2.076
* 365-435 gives 2.199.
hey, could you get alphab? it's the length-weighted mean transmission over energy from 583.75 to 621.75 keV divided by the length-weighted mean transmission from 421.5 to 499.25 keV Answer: 1.1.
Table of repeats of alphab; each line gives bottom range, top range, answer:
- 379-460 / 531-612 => 0.94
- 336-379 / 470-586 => 0.83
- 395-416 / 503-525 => 0.79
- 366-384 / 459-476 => 0.75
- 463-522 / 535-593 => 1.35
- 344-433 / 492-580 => 0.84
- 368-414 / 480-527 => 0.68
